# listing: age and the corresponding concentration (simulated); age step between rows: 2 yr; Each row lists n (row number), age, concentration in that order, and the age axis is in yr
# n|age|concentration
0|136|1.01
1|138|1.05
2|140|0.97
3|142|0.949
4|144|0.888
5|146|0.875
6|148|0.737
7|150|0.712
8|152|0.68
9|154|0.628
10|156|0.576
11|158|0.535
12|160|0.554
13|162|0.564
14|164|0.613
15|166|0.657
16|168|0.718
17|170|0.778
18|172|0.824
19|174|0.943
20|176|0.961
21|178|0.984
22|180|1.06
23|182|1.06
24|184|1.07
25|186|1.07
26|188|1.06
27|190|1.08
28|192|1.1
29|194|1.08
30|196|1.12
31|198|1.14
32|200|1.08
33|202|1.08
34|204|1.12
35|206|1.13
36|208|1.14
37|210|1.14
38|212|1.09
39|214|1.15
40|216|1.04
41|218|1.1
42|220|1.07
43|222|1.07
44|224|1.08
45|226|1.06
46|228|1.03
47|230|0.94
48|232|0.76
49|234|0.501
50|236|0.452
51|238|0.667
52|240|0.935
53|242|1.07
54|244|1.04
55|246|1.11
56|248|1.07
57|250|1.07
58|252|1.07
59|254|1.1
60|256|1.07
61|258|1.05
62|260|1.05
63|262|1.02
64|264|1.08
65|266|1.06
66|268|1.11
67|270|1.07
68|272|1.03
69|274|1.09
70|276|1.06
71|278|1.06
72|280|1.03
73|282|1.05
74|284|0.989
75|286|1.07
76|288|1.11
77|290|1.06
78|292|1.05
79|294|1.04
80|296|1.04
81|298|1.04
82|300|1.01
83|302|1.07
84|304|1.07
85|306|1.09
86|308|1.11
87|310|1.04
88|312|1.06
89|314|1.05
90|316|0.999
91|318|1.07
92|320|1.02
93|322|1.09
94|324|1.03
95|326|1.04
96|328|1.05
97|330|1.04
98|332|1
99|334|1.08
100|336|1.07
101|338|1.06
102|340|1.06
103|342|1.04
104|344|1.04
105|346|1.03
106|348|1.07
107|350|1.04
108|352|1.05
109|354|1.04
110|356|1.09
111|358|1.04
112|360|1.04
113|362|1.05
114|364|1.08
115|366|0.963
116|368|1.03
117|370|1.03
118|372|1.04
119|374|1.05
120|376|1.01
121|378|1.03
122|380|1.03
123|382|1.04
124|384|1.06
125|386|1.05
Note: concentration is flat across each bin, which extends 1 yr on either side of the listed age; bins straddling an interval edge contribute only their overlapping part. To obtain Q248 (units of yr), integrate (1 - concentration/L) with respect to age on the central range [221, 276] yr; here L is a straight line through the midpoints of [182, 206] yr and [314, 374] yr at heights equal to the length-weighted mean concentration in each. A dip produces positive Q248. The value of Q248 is 4.4 yr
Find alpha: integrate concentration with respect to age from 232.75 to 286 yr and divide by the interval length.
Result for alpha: 0.997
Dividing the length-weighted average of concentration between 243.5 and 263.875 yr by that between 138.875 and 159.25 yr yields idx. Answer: 1.4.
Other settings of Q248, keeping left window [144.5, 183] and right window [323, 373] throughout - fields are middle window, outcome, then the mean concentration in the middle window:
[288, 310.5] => -2.1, 1.06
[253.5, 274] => -3.3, 1.06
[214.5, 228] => -3.5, 1.07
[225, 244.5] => 0.7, 0.841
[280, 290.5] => -1.2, 1.05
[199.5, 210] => -3.7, 1.11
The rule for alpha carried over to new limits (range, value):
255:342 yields 1.05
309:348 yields 1.05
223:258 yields 0.946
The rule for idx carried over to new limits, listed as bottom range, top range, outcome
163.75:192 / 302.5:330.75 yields 1.13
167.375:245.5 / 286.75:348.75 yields 1.06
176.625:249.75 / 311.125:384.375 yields 1.02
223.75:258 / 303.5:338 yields 1.12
